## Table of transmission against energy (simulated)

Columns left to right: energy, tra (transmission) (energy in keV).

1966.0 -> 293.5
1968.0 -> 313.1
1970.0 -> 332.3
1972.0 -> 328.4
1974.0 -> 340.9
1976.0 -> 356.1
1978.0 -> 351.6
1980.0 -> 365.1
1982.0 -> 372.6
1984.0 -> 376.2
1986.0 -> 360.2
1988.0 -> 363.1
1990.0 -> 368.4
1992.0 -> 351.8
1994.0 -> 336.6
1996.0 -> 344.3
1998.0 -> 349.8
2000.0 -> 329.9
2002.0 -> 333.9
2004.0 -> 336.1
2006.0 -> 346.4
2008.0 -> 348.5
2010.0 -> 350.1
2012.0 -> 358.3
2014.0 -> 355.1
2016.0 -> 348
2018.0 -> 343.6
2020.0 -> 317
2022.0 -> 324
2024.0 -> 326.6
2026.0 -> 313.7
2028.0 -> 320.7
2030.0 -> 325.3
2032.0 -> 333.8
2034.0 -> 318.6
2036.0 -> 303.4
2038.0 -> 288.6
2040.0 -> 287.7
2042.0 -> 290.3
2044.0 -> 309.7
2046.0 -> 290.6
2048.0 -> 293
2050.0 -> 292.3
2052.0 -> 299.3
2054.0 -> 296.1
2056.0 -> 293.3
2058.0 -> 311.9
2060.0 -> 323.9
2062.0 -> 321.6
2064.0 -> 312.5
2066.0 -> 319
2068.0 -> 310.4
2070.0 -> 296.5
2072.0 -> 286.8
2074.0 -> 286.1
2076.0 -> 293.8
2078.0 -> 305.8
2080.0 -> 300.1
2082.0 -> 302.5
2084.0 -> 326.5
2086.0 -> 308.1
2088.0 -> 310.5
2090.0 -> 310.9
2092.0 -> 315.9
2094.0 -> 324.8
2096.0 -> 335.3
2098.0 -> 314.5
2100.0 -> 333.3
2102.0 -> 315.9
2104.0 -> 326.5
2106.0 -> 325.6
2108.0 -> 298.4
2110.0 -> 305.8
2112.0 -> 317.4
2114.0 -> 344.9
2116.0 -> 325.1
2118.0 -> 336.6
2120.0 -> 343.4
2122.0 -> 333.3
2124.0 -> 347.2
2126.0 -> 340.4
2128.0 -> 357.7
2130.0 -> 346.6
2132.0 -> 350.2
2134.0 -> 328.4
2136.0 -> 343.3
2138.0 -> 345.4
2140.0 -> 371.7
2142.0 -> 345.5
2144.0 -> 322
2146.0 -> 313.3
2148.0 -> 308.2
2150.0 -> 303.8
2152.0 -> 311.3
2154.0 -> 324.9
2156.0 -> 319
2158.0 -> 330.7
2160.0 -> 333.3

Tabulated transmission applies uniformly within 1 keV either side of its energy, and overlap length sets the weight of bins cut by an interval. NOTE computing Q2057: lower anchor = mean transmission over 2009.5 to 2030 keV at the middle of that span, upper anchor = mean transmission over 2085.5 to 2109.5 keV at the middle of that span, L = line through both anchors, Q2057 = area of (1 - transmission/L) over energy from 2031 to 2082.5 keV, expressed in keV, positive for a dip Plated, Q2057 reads 3.8 keV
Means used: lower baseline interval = 335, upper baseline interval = 318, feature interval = 303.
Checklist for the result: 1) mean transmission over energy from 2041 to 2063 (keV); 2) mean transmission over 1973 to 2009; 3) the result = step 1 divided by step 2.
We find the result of 0.86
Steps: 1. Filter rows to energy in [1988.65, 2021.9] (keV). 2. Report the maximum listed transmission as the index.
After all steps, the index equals 368.4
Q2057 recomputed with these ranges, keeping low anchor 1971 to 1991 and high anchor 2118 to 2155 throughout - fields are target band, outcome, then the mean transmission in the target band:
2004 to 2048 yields 3.5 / 323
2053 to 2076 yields 2.7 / 305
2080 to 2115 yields 2.4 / 318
